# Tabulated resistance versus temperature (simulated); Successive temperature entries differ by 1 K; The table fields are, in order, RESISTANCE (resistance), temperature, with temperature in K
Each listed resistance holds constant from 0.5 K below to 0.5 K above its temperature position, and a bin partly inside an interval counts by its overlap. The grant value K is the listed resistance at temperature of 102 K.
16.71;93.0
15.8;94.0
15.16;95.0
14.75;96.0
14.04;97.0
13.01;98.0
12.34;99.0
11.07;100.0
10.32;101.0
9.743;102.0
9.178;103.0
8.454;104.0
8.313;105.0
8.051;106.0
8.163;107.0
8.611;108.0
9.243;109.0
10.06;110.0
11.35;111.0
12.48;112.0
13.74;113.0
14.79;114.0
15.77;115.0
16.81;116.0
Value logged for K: 9.743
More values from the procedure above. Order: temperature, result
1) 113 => 13.74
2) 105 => 8.313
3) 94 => 15.8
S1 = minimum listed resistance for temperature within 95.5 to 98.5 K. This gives 13.01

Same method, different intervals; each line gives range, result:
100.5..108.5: 8.051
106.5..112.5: 8.163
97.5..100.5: 11.07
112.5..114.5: 13.74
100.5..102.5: 9.743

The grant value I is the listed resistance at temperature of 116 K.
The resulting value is 16.81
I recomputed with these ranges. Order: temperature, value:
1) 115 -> 15.77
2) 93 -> 16.71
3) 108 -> 8.611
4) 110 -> 10.06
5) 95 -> 15.16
